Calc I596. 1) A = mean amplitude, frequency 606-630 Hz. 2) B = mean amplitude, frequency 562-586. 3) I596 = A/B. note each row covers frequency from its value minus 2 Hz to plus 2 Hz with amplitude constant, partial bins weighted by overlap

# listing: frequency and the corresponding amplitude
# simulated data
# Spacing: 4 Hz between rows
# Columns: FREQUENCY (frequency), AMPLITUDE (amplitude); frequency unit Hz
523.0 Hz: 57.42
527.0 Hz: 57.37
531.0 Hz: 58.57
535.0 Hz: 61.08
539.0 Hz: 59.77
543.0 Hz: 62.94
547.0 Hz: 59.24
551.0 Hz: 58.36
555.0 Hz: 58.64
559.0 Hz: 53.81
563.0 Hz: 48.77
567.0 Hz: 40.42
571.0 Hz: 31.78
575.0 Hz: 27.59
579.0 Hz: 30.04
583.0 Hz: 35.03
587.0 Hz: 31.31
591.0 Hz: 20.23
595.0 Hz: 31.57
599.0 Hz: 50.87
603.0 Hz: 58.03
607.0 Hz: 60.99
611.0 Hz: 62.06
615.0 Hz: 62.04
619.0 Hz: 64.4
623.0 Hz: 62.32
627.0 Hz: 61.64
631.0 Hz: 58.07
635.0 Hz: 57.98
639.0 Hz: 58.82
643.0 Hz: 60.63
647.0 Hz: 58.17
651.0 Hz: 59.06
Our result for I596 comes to 1.8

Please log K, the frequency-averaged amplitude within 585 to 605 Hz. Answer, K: 38.4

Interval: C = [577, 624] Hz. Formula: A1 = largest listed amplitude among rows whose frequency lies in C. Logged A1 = 64.4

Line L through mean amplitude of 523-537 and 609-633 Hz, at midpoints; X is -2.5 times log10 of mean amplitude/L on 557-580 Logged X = 0.46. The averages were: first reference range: 58.8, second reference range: 61.8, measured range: 39.1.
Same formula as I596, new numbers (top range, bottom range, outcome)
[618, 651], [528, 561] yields 1.02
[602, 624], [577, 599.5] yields 1.93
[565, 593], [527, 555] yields 0.52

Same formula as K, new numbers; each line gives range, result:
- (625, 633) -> 59.9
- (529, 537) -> 59.8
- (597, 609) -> 56.6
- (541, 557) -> 59.8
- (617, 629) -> 62.8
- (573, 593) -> 28.8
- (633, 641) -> 58.4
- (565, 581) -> 32.5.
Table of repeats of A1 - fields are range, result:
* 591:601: 50.87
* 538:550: 62.94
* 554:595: 58.64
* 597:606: 58.03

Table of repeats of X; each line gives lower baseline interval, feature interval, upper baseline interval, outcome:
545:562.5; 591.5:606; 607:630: 0.322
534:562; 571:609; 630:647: 0.472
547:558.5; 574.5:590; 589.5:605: 0.455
